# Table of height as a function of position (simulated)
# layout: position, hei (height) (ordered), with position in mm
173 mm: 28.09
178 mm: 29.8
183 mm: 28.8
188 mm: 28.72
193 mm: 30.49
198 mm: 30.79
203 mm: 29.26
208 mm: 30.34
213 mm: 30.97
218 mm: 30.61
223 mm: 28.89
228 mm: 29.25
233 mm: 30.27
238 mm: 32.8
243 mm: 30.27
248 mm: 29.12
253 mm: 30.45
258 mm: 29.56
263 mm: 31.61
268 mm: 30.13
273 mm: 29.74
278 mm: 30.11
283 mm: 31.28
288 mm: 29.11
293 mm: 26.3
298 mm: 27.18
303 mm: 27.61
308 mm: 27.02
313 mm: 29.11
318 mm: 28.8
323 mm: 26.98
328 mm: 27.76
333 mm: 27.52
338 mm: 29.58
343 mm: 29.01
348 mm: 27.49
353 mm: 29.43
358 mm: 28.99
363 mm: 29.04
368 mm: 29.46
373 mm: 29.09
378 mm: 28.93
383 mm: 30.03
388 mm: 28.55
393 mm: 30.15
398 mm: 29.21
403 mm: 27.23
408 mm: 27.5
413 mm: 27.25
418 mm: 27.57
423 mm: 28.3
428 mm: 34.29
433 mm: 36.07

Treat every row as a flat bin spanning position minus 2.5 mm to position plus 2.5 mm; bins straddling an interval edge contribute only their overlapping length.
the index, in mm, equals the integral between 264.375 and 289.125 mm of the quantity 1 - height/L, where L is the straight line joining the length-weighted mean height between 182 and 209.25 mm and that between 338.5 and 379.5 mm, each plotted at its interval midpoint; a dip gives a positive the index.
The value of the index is -0.7 mm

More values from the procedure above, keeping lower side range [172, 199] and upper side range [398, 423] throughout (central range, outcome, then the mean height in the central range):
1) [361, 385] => -1.2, 29.3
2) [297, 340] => 0.7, 28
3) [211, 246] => -1.6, 30.4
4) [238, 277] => -1.9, 30.3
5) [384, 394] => -0.5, 29.3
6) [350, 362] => -0.4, 29.1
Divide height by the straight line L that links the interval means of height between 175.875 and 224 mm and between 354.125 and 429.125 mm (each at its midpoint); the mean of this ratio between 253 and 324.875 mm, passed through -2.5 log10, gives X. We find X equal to 0.018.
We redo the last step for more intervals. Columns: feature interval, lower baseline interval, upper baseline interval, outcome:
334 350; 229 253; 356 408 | 0.03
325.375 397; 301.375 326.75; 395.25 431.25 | -0.02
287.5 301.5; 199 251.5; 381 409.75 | 0.09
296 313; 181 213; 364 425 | 0.06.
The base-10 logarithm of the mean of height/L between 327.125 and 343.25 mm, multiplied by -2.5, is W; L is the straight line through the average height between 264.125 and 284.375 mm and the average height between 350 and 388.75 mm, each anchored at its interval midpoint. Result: 0.04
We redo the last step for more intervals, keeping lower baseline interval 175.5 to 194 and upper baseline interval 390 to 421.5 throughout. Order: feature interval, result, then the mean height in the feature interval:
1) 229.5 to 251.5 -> -0.05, 30.5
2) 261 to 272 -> -0.06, 30.7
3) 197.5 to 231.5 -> -0.03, 30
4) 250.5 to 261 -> -0.04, 30.1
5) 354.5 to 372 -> -0.03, 29.2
